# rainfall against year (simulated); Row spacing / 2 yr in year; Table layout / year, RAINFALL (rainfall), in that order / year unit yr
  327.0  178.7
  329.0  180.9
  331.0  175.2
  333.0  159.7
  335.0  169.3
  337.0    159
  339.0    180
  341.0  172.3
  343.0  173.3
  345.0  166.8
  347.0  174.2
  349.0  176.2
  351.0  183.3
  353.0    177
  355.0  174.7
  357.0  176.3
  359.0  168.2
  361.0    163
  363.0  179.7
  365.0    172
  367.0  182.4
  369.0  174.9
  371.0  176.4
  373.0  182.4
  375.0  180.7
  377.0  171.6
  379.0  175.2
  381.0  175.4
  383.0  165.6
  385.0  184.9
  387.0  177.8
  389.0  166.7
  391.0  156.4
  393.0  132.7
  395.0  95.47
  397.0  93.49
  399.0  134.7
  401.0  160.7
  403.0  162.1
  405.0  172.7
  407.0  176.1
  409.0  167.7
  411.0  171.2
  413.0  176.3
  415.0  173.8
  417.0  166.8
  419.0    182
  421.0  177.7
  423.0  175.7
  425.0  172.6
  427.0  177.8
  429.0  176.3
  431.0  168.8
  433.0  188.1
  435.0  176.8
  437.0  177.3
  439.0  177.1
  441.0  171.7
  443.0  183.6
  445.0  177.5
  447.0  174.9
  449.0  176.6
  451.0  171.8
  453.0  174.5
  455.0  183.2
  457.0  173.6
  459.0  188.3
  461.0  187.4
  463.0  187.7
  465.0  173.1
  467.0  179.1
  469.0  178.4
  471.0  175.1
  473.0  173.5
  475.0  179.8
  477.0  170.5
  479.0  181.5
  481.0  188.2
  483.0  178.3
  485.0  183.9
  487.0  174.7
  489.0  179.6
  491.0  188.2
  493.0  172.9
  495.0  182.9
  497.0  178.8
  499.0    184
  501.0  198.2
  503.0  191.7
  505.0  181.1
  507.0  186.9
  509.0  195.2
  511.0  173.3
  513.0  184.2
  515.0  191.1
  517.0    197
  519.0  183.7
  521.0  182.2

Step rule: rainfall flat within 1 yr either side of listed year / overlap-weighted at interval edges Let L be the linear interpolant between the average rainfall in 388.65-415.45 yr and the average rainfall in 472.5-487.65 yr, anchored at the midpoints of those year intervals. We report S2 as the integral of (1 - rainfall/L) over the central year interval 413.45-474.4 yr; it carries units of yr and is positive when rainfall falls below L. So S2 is -4.0 yr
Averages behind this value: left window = 152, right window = 179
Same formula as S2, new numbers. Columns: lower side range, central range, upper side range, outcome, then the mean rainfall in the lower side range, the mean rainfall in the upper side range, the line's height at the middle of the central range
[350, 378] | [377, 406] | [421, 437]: 3.6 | 176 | 177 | 176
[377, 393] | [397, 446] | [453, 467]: 1.2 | 169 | 181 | 175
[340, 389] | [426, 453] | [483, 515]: 0.5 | 175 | 184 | 180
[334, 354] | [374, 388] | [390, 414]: -1.6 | 173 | 150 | 158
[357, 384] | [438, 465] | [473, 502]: 0.1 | 174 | 181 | 179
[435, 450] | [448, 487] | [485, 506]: 0.2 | 177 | 183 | 180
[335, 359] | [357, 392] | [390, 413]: -2.8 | 173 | 149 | 161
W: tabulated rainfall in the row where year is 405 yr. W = 172.7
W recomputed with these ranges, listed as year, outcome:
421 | 177.7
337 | 159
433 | 188.1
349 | 176.2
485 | 183.9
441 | 171.7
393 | 132.7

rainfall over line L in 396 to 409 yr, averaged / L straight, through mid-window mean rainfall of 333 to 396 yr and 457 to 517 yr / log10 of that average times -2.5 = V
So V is 0.15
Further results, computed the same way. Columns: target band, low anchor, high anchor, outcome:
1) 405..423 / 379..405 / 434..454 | -0.07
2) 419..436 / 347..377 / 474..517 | 0.02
